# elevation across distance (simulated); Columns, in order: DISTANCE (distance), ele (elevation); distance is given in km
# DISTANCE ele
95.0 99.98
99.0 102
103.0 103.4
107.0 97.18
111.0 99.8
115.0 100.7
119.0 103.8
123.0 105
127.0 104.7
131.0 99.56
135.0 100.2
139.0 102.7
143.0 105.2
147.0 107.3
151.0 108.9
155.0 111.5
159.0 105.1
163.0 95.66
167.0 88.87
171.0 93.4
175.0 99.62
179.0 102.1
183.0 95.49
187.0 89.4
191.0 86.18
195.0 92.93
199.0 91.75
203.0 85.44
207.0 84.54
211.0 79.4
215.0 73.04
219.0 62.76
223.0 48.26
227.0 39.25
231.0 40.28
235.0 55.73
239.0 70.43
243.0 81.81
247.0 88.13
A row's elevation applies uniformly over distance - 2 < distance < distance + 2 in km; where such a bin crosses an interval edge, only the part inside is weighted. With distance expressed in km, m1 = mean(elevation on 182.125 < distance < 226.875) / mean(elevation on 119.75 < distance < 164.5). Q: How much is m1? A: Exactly 0.8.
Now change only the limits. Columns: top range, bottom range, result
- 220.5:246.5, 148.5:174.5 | 0.58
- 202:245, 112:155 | 0.63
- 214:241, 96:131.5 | 0.54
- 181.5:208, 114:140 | 0.87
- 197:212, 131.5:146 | 0.83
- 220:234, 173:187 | 0.46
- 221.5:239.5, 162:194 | 0.53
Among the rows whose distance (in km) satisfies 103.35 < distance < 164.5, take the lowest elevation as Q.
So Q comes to 95.66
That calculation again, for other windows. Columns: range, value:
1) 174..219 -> 62.76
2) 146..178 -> 88.87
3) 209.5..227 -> 39.25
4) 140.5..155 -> 105.2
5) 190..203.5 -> 85.44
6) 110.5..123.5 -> 99.8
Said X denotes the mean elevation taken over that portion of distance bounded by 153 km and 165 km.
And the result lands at 104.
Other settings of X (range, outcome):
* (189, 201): 90.3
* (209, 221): 71.7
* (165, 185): 95.9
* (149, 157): 110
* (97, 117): 101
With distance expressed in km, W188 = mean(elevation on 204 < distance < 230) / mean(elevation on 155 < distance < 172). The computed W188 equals 0.66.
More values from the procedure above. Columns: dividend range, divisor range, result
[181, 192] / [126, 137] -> 0.90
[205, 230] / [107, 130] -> 0.62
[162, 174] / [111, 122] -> 0.91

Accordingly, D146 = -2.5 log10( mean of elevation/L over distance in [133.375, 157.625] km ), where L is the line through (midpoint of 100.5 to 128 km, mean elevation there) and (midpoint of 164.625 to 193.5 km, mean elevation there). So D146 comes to -0.09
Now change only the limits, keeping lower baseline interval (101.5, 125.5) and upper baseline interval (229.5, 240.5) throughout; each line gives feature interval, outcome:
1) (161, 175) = -0.16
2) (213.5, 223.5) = -0.01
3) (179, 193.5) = -0.24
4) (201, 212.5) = -0.25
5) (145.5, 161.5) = -0.24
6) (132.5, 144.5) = -0.12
